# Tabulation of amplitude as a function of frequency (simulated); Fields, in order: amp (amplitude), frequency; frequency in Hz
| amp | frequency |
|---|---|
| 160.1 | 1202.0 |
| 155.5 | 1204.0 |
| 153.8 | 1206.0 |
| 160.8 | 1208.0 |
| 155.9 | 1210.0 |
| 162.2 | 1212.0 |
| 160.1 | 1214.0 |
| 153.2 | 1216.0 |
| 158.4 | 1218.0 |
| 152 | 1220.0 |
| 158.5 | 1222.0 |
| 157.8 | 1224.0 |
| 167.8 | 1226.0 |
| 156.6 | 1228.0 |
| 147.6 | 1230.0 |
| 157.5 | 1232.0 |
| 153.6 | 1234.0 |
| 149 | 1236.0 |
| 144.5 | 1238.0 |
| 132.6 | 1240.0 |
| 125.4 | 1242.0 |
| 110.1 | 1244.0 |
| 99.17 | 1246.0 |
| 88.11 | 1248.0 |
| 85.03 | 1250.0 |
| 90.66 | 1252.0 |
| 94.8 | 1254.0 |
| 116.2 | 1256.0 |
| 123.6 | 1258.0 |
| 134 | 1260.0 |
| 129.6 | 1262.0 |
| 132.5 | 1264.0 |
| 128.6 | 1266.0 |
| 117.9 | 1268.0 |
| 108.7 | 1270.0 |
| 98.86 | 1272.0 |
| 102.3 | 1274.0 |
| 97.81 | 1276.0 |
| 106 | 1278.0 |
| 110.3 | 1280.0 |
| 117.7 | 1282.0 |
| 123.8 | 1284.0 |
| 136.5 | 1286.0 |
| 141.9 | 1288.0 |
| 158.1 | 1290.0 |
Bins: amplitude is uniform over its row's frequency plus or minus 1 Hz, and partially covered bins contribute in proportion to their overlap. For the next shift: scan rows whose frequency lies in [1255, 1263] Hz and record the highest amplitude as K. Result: 134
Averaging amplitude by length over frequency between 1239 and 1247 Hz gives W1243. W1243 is 117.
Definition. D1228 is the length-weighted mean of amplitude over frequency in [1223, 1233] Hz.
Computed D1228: 157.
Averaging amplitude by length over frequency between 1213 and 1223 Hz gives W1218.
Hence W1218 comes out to 156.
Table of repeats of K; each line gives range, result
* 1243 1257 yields 116.2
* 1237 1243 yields 144.5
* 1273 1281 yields 110.3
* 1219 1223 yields 158.5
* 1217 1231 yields 167.8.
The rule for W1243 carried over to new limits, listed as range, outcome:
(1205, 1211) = 157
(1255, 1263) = 126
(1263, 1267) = 131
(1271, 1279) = 101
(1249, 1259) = 102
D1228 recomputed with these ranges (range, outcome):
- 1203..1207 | 155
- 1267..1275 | 107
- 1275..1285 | 111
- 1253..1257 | 106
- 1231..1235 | 156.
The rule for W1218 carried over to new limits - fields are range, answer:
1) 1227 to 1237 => 153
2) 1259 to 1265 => 132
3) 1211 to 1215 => 161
